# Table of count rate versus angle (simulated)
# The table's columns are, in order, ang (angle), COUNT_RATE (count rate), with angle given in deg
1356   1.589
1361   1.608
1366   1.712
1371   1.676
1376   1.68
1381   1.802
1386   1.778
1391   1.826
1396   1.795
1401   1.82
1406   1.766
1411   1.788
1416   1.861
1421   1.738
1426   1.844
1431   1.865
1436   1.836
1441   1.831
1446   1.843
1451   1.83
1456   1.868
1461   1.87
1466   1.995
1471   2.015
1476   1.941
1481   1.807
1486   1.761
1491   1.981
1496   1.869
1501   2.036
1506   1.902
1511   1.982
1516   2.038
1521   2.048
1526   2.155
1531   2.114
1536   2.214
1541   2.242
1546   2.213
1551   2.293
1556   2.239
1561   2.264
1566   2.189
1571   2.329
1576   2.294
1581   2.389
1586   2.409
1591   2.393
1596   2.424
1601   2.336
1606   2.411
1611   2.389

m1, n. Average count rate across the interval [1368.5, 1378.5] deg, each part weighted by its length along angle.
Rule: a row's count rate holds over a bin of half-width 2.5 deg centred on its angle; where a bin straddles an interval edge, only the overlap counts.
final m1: 1.68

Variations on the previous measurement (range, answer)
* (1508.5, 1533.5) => 2.07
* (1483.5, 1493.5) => 1.87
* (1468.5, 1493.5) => 1.9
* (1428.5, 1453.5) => 1.84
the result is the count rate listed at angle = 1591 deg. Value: 2.393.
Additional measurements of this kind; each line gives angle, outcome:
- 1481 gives 1.807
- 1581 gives 2.389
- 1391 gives 1.826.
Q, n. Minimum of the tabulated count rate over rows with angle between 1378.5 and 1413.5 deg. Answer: 1.766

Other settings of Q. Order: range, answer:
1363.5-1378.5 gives 1.676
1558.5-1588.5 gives 2.189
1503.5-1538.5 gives 1.902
